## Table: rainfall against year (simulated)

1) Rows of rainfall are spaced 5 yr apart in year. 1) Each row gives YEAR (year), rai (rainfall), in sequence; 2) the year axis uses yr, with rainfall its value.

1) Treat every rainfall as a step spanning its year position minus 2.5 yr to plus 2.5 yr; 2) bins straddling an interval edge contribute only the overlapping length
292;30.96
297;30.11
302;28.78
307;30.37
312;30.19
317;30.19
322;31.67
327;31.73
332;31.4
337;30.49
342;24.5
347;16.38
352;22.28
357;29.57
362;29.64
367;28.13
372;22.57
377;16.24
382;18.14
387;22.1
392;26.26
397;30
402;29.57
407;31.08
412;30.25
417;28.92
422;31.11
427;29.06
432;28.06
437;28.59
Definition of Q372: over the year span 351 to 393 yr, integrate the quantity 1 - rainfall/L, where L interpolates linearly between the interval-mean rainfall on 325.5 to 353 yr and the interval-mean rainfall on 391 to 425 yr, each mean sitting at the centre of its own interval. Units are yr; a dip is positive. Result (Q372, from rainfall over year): 5.9 yr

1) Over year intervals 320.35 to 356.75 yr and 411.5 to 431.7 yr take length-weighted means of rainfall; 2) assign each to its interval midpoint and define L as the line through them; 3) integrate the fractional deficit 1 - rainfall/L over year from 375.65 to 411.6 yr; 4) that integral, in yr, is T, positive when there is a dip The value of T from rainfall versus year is 4.27 yr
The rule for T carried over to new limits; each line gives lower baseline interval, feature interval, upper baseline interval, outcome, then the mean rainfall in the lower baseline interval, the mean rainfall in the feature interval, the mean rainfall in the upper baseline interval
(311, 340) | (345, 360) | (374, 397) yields 1.9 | 30.9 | 23.2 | 21.7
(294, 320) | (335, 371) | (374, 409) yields 1.8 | 30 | 25.7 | 24.6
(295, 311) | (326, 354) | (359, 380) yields 0.9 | 29.8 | 25.9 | 24.1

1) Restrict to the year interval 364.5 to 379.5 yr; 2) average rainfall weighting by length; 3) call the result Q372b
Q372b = 22.3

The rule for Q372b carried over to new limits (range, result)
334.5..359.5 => 24.6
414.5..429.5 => 29.7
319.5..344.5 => 30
